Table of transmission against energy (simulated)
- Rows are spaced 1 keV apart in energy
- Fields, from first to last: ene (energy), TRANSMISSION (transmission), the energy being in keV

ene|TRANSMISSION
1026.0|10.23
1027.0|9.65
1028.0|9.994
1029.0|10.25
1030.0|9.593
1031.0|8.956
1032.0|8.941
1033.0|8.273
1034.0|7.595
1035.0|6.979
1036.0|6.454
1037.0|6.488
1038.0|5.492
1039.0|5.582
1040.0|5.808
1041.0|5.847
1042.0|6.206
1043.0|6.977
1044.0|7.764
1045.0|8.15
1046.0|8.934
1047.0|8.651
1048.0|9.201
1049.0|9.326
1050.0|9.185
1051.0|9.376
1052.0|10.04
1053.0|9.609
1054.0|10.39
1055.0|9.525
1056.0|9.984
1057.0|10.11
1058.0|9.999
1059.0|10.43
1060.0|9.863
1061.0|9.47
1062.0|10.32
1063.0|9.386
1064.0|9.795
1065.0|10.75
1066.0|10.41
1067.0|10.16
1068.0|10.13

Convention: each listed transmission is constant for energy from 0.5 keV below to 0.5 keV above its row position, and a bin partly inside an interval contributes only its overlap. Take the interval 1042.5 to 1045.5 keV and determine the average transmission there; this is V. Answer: 7.63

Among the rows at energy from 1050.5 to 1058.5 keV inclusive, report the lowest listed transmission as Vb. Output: 9.376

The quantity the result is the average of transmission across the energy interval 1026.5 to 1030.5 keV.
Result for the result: 9.87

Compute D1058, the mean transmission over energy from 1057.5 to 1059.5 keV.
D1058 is 10.2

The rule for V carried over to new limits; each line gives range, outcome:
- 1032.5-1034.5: 7.93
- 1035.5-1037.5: 6.47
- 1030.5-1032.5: 8.95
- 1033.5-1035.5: 7.29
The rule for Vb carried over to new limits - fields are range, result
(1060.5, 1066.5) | 9.386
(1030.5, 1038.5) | 5.492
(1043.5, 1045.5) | 7.764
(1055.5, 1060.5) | 9.863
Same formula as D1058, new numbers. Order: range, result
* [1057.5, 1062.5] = 10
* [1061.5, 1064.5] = 9.83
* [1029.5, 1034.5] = 8.67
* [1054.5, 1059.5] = 10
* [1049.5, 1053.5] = 9.55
